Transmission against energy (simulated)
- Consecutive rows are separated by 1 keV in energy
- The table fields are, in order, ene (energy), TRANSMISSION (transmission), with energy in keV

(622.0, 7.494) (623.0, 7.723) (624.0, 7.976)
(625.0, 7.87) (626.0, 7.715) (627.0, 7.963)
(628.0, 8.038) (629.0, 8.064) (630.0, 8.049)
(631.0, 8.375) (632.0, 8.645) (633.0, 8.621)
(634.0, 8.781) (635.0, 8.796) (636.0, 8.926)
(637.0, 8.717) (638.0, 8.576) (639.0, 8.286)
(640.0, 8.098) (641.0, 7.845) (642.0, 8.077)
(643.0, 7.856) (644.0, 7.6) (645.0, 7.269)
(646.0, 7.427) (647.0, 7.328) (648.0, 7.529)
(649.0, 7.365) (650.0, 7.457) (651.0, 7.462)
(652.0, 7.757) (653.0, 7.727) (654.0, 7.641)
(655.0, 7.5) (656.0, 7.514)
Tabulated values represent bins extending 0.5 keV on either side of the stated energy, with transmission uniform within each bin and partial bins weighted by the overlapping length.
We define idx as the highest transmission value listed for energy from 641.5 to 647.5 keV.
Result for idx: 8.077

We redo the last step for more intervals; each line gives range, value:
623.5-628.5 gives 8.038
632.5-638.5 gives 8.926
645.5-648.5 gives 7.529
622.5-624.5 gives 7.976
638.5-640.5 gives 8.286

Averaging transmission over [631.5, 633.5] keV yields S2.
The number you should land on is 8.63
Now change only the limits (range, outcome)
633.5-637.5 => 8.8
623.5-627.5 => 7.88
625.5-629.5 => 7.95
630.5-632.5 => 8.51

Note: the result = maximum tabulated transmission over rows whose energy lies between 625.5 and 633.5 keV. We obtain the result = 8.645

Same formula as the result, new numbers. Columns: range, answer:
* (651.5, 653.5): 7.757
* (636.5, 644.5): 8.717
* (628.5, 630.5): 8.064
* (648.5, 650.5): 7.457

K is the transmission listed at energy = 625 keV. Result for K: 7.87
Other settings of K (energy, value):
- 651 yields 7.462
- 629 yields 8.064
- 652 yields 7.757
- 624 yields 7.976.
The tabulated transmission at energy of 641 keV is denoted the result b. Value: 7.845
